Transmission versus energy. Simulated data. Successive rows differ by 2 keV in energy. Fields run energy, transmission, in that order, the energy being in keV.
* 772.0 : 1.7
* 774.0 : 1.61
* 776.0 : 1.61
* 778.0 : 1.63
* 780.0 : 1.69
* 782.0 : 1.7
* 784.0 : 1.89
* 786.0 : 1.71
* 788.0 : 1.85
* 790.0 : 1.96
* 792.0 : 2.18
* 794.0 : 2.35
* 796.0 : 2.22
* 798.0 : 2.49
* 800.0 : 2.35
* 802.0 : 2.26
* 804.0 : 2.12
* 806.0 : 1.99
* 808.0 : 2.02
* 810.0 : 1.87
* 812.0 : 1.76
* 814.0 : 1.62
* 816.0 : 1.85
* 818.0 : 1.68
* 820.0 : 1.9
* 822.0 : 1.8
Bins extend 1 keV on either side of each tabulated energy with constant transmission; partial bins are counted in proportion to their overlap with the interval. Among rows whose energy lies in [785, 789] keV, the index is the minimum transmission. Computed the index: 1.71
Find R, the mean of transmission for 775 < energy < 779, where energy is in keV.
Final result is 1.62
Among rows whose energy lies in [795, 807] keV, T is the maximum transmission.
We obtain 2.49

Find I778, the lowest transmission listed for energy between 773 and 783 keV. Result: 1.61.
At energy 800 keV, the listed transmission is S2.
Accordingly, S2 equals 2.35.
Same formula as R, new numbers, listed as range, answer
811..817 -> 1.74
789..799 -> 2.24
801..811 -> 2.05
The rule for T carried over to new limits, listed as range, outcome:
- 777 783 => 1.7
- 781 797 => 2.35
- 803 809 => 2.12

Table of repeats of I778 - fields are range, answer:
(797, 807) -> 1.99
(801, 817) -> 1.62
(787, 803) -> 1.85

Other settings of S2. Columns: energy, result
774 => 1.61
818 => 1.68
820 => 1.9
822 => 1.8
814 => 1.62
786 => 1.71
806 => 1.99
